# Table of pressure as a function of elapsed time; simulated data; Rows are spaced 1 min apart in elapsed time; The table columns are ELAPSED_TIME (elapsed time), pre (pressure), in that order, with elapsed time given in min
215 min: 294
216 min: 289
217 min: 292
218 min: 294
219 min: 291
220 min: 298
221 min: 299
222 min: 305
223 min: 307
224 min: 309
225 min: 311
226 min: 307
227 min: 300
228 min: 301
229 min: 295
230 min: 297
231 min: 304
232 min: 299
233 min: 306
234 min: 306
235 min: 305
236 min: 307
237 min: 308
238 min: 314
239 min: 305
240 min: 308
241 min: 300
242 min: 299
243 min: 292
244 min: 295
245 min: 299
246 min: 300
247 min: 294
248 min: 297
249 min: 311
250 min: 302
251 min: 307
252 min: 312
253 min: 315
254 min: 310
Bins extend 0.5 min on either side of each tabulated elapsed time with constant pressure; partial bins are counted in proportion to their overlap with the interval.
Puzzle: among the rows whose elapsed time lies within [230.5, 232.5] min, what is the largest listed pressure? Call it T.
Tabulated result 304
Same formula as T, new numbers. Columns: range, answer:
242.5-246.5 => 300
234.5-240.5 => 314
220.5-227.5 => 311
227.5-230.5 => 301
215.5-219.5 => 294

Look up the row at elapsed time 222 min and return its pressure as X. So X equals 305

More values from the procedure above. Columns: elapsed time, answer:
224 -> 309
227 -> 300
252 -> 312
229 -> 295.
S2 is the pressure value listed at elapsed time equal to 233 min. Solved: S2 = 306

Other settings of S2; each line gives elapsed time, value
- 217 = 292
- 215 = 294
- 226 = 307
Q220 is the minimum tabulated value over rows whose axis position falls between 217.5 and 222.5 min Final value 291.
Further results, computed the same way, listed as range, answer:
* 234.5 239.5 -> 305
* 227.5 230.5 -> 295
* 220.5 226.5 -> 299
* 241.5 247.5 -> 292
